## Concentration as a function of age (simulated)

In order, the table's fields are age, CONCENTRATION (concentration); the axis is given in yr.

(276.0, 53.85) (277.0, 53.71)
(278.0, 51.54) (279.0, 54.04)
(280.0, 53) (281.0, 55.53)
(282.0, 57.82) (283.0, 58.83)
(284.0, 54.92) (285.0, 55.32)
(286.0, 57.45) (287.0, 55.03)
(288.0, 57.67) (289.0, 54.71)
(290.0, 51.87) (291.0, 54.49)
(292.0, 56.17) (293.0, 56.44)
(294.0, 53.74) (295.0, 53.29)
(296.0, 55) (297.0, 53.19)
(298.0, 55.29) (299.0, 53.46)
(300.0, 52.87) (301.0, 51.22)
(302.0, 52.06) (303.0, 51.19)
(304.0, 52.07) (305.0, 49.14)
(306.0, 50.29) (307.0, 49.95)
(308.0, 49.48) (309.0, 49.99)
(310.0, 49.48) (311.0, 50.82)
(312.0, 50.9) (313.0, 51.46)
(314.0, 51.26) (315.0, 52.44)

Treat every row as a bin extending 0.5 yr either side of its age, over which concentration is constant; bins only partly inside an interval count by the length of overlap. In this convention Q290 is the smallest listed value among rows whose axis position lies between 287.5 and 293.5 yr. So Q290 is 51.87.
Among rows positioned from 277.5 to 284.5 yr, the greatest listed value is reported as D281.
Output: 58.83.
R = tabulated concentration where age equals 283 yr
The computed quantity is 58.83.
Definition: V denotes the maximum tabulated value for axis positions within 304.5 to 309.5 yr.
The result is 50.29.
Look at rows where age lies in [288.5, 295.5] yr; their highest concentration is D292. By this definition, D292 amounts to 56.44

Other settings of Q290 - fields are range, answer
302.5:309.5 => 49.14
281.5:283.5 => 57.82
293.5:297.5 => 53.19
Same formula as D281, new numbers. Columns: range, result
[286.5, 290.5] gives 57.67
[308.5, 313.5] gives 51.46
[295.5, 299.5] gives 55.29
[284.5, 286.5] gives 57.45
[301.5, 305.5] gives 52.07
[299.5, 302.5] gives 52.87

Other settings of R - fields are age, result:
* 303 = 51.19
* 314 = 51.26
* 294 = 53.74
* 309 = 49.99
